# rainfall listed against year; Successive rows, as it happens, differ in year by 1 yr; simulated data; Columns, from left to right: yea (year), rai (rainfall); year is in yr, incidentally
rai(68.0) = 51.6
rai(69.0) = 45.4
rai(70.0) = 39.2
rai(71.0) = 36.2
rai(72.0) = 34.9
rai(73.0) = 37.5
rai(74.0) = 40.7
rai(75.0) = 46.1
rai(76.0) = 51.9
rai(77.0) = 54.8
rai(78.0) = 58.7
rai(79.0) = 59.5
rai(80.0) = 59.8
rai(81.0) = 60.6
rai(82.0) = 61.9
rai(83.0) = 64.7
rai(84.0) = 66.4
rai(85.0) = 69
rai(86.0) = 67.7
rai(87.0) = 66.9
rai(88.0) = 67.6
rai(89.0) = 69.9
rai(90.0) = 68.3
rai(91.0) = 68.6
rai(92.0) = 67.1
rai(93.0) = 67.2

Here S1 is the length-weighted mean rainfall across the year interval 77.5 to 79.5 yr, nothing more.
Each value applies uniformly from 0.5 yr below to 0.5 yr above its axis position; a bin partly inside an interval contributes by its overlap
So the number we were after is 59.1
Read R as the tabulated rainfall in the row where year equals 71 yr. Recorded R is 36.2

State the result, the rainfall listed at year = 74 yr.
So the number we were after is 40.7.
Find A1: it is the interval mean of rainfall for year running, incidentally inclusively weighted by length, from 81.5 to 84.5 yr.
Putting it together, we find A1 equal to 64.3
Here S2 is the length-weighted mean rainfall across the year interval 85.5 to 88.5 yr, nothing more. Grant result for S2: 67.4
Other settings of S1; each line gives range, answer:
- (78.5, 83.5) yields 61.3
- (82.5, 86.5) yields 67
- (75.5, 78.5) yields 55.1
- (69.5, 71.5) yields 37.7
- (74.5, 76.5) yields 49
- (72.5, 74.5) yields 39.1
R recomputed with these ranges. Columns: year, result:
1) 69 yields 45.4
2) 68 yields 51.6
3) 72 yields 34.9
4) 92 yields 67.1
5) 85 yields 69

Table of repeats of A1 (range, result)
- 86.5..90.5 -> 68.2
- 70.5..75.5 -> 39.1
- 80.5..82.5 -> 61.2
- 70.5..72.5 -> 35.5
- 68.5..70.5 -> 42.3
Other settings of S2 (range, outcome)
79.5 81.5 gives 60.2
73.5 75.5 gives 43.4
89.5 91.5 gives 68.4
